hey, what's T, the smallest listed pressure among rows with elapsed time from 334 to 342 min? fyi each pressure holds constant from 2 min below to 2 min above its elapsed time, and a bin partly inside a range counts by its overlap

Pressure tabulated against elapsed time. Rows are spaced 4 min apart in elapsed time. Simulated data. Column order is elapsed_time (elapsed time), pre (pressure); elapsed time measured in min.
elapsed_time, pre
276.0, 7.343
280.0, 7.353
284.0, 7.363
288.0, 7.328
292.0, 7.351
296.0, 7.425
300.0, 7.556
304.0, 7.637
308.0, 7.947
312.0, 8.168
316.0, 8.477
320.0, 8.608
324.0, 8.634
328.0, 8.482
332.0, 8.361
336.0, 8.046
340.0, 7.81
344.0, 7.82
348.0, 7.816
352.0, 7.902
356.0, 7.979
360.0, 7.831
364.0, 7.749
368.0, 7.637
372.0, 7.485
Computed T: 7.81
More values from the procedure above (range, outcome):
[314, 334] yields 8.361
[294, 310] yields 7.425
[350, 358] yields 7.902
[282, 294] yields 7.328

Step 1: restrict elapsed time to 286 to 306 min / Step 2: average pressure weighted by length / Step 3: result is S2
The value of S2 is 7.46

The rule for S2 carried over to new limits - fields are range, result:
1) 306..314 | 8.06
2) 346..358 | 7.9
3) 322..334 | 8.49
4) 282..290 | 7.35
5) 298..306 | 7.6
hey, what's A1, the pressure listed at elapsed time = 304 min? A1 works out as 7.637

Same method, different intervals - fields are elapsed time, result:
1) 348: 7.816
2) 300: 7.556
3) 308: 7.947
